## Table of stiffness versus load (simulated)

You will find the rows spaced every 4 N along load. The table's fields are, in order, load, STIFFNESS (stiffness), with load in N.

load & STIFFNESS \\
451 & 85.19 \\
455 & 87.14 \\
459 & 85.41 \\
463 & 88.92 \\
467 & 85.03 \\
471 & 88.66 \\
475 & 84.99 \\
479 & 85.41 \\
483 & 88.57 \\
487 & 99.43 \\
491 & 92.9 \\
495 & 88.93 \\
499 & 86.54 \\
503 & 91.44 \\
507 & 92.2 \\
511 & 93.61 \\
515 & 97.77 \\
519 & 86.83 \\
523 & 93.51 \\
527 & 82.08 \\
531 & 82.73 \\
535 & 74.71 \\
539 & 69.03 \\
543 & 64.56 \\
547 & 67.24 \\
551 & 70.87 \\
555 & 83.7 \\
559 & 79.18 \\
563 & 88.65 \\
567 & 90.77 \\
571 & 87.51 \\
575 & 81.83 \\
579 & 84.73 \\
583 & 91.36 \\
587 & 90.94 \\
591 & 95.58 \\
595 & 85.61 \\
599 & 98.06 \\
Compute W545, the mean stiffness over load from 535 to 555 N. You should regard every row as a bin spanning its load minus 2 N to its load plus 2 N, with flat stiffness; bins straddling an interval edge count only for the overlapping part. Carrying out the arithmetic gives 70.2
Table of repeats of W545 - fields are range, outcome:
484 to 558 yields 84.3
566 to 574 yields 88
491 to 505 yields 89.5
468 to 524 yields 90.6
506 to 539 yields 86.7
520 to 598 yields 82.6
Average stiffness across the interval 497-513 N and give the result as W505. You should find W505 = 90.9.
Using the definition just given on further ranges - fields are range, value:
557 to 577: 85.6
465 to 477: 86.2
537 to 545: 66.8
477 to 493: 91.6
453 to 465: 87.2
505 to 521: 92.6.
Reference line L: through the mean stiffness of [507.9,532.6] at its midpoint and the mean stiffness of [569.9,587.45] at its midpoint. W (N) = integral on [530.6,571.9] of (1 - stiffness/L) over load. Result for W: 4.9 N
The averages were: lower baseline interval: 89.7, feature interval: 77.7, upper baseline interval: 86.9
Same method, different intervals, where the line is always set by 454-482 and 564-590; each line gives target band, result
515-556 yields 4.3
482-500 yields -1.0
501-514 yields -0.8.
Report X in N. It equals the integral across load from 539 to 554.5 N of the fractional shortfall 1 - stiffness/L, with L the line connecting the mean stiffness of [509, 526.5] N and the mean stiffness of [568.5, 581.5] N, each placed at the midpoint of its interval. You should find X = 3.4 N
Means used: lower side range 92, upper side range 85.2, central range 69.3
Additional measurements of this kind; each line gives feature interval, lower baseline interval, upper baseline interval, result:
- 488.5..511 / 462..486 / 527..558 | -2.34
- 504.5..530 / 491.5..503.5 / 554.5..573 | -0.70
